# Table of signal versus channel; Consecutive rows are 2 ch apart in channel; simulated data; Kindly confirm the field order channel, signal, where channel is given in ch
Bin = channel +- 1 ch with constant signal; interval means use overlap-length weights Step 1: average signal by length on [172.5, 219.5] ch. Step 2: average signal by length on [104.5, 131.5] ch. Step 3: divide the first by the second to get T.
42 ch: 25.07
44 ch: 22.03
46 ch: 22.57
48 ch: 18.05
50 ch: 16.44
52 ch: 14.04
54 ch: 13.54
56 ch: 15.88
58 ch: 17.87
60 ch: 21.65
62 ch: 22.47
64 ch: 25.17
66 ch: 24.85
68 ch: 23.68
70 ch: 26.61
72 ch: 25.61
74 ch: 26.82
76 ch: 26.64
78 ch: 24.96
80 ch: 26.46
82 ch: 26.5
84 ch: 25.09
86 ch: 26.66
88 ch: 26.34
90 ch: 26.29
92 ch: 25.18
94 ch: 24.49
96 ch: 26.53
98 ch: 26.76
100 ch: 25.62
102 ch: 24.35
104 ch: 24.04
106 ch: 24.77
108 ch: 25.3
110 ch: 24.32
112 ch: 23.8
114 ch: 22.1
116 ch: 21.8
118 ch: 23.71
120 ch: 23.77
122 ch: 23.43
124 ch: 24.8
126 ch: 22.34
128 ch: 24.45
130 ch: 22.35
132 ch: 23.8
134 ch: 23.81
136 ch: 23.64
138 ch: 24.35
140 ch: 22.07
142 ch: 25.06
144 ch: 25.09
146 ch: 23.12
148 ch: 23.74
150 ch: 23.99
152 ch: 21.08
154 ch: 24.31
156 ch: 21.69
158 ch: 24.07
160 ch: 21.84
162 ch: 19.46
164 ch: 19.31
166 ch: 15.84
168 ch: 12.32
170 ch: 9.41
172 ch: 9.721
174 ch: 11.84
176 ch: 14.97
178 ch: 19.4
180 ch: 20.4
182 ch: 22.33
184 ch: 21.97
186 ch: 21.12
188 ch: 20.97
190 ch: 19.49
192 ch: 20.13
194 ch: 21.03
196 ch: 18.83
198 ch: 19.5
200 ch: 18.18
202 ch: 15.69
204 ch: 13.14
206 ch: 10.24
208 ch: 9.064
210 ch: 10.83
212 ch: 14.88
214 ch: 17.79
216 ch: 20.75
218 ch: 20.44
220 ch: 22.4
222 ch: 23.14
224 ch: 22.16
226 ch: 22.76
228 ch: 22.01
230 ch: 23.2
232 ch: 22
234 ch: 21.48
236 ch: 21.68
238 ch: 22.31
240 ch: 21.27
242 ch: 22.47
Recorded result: 0.74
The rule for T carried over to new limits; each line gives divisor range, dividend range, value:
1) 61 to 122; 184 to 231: 0.75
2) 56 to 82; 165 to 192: 0.70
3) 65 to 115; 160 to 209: 0.67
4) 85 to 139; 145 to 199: 0.79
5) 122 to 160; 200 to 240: 0.80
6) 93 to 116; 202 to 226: 0.69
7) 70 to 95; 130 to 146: 0.92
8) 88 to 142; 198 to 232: 0.75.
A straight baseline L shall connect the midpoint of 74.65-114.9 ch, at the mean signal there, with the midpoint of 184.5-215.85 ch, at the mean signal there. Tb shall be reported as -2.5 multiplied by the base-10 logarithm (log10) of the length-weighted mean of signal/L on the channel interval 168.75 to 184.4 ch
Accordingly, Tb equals 0.170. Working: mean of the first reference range 25.3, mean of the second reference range 16.9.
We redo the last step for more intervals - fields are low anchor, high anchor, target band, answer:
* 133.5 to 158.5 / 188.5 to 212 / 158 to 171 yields 0.24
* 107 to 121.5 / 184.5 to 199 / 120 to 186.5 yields 0.05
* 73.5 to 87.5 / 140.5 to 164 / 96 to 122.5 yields 0.03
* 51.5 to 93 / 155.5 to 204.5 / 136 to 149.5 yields -0.19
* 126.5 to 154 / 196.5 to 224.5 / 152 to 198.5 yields 0.08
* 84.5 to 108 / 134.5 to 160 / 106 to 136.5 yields 0.04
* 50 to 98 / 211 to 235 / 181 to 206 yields 0.14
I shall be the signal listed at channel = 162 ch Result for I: 19.46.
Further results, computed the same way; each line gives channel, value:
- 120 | 23.77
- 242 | 22.47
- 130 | 22.35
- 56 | 15.88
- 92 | 25.18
